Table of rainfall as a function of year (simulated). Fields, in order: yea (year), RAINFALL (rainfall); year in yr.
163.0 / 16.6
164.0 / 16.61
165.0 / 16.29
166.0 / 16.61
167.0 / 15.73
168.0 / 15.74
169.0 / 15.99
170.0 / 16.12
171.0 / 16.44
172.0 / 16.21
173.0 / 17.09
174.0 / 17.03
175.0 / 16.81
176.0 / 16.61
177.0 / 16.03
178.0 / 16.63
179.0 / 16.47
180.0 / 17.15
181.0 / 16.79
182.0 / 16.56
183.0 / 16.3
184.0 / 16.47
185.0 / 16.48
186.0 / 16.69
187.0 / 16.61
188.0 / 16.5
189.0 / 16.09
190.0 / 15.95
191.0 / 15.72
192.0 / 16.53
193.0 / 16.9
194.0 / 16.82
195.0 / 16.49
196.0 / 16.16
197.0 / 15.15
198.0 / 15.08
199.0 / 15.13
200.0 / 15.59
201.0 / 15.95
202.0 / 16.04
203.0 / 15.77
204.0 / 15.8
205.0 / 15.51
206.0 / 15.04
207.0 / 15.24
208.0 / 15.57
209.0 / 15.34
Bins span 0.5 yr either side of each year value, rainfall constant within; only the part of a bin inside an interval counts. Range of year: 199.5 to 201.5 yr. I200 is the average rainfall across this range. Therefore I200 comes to 15.8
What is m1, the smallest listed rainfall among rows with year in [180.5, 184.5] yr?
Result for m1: 16.3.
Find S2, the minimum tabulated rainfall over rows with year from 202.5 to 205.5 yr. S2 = 15.51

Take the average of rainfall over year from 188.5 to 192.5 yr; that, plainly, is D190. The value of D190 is 16.1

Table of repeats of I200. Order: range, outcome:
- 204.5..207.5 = 15.3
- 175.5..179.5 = 16.4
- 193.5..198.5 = 15.9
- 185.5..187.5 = 16.6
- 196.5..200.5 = 15.2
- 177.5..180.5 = 16.8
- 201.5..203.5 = 15.9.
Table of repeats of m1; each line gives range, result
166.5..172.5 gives 15.73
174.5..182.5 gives 16.03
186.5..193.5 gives 15.72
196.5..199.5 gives 15.08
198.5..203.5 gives 15.13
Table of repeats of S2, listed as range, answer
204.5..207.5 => 15.04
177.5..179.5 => 16.47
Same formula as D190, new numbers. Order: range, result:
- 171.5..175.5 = 16.8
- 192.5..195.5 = 16.7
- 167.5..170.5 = 16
